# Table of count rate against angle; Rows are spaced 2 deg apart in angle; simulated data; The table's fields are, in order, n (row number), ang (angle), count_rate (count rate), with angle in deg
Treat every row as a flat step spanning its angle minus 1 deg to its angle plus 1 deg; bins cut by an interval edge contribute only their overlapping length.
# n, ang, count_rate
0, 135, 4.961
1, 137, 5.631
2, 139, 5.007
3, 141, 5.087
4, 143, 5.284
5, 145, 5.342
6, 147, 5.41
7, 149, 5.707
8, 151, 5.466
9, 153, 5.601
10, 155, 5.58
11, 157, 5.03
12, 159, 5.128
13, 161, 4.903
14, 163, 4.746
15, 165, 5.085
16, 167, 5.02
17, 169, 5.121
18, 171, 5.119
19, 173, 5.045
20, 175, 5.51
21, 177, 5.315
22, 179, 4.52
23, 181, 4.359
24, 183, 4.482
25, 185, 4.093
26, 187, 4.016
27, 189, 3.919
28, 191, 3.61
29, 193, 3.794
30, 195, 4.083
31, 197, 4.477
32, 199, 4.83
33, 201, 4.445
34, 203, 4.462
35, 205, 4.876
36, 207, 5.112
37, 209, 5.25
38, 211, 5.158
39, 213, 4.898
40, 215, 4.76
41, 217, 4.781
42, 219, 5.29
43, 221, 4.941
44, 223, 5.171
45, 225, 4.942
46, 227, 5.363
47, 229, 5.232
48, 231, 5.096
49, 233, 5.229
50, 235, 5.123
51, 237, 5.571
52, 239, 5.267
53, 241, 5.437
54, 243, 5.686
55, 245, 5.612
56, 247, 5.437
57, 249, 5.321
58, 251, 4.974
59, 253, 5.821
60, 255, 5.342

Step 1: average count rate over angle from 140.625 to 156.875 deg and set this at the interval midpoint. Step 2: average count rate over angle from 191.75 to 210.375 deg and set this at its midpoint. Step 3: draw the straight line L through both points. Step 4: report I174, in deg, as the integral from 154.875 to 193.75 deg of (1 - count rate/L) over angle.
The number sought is 2.5 deg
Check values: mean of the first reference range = 5.43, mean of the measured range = 4.71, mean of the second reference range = 4.59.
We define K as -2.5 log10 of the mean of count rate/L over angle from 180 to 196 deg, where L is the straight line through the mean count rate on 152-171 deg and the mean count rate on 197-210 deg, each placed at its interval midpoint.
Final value 0.21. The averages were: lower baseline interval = 5.13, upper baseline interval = 4.8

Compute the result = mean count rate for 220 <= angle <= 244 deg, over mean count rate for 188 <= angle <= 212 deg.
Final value 1.2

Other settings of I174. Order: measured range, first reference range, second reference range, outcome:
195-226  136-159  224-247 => 2.74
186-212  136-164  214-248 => 3.89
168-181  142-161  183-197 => -1.42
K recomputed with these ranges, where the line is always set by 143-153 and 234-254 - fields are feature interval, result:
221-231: 0.06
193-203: 0.23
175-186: 0.18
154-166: 0.08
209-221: 0.09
